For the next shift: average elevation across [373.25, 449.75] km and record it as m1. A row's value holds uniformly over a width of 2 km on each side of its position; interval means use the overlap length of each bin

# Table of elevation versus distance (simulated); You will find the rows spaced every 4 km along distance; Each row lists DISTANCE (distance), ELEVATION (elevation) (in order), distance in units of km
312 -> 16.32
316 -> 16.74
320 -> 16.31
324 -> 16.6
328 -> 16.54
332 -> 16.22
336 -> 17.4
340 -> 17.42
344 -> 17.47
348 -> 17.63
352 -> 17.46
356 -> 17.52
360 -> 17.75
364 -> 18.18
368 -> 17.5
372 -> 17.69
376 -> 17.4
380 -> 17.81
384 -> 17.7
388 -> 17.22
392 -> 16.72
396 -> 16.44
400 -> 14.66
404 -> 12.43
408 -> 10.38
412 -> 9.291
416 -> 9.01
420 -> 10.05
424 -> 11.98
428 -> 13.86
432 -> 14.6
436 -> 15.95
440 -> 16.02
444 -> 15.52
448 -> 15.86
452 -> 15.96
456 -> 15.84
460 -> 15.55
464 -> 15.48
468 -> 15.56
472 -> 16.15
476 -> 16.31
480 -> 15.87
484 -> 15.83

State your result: 14.4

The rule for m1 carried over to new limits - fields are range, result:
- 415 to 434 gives 12.1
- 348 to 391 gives 17.6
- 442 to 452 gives 15.7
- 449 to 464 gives 15.7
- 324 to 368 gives 17.3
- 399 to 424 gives 10.9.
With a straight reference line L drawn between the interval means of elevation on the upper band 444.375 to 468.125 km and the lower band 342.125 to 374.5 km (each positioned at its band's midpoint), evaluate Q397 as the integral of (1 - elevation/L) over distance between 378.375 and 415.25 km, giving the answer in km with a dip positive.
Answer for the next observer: 5.3 km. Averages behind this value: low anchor 17.6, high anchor 15.7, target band 14.5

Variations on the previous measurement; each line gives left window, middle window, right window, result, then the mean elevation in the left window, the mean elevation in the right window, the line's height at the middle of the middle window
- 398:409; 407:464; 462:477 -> 2.5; 12.7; 15.8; 14.2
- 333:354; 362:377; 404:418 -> -3.3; 17.4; 9.97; 14.5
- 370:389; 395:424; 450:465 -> 9.1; 17.6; 15.7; 16.9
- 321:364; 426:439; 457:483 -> 1.1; 17.2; 15.8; 16.2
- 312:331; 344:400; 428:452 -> -4.5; 16.5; 15.5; 16.1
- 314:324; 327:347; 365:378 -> -0.2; 16.5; 17.6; 16.9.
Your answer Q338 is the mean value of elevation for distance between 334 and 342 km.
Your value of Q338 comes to 17.4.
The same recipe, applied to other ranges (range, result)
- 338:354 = 17.5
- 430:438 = 15.3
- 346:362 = 17.6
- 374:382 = 17.6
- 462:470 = 15.5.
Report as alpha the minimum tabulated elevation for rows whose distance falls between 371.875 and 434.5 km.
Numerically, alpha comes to 9.01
